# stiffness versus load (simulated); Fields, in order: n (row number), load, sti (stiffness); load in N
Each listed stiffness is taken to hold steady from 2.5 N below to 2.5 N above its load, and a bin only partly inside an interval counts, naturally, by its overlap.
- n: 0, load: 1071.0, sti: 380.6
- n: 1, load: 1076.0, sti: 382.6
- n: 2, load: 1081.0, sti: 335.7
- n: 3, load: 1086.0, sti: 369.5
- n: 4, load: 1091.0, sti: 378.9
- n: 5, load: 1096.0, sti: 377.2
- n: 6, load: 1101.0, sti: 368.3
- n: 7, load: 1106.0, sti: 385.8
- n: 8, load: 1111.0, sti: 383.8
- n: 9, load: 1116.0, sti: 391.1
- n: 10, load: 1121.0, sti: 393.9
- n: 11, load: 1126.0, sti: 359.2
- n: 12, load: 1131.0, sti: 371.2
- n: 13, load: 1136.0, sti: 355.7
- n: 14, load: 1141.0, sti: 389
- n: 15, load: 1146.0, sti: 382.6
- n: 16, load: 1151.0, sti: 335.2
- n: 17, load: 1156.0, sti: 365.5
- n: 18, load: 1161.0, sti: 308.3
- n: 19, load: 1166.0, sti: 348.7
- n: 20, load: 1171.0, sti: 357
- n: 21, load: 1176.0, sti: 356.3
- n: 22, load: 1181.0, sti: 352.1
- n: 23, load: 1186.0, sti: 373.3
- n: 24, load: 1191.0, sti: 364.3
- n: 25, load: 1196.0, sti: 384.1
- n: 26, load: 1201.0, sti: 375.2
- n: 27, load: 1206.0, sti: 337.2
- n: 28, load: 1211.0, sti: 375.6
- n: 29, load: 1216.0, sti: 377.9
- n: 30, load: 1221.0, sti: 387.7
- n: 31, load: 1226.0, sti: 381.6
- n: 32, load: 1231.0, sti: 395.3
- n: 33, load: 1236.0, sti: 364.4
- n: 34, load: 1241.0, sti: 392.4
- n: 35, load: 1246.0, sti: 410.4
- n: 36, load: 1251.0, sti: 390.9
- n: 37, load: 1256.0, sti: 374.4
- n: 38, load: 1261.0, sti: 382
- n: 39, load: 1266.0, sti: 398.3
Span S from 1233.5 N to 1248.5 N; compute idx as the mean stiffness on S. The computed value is 389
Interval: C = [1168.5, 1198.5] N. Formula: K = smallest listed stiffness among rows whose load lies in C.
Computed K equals 352.1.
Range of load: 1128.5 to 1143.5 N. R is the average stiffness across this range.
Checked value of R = 372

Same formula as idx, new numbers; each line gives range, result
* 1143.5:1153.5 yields 359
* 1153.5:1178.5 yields 347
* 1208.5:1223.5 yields 380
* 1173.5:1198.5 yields 366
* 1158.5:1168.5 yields 328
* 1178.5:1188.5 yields 363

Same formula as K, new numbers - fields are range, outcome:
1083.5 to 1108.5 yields 368.3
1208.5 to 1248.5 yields 364.4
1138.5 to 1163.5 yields 308.3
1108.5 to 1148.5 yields 355.7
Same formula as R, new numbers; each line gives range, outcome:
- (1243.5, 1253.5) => 401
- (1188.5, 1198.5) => 374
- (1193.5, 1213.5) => 368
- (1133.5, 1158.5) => 366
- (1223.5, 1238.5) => 380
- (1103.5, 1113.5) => 385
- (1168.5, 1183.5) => 355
